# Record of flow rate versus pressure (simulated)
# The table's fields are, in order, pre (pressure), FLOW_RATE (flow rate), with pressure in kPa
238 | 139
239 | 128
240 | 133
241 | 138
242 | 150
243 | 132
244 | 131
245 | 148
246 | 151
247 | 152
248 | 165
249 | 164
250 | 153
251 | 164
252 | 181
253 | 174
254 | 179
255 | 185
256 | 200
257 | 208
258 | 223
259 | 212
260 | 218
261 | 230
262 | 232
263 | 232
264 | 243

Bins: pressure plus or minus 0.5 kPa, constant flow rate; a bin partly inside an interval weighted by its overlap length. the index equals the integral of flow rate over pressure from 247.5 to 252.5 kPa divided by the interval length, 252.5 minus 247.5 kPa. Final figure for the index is 165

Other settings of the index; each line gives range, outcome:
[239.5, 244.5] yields 137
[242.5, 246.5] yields 140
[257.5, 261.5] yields 221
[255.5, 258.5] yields 210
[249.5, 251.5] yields 158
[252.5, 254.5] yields 176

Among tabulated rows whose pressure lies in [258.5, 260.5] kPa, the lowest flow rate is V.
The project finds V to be 212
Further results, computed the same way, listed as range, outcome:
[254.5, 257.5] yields 185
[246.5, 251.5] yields 152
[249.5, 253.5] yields 153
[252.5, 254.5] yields 174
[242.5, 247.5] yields 131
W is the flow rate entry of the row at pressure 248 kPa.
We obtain 165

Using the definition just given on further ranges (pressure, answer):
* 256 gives 200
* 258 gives 223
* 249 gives 164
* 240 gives 133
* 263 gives 232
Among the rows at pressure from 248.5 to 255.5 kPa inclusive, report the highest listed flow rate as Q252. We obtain 185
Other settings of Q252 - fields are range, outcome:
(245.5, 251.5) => 165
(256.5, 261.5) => 230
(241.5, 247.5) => 152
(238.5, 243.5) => 150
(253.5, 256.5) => 200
